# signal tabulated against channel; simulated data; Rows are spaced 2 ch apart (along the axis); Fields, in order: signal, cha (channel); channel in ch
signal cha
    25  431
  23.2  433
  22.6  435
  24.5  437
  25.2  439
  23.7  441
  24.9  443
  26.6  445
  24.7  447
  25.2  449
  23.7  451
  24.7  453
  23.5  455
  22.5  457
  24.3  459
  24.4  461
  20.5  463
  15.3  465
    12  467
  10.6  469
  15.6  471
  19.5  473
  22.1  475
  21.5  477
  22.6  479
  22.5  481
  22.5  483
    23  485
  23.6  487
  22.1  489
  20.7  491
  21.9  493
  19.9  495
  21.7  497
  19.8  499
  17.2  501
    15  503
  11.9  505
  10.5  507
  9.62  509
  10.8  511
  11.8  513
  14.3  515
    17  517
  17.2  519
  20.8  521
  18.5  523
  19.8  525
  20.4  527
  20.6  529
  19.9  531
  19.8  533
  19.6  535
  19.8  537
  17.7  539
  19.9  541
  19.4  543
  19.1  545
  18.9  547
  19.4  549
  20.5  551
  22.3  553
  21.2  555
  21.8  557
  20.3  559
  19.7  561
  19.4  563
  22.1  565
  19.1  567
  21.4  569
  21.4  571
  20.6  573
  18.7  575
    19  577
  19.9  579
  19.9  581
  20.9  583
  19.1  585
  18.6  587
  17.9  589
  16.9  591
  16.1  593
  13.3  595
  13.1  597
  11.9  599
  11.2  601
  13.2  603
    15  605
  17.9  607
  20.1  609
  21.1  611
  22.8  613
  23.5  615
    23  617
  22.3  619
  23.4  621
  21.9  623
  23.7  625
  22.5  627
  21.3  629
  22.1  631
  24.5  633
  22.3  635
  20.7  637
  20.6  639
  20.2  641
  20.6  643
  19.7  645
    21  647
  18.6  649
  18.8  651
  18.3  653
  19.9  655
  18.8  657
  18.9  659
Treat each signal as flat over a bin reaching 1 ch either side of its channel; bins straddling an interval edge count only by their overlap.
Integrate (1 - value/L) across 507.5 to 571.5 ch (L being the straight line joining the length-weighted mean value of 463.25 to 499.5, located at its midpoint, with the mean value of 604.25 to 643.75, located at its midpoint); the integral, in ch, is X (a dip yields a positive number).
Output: 5.5 ch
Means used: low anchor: 19.8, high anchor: 21.5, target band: 18.8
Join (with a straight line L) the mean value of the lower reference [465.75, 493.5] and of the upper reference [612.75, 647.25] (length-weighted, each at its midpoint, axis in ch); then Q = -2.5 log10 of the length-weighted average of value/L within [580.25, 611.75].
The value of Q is 0.28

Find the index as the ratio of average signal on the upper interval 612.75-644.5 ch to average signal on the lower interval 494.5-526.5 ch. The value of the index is 1.39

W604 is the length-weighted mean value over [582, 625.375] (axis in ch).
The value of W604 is 18.4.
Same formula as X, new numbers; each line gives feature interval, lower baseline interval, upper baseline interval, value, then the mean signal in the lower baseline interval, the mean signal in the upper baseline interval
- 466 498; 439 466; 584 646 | 3.6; 23.5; 19.4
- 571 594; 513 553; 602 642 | 1.3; 19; 21.1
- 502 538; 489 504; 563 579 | 6.0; 19.6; 20.2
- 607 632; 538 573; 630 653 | -1.9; 20.2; 20.7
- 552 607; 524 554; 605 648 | 6.1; 19.8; 21.5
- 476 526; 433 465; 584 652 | 9.4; 23.8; 19.4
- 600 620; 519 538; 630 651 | 1.6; 19.8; 20.9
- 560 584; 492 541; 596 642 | -1.8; 17.4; 19.9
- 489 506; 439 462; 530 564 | 2.7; 24.4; 19.9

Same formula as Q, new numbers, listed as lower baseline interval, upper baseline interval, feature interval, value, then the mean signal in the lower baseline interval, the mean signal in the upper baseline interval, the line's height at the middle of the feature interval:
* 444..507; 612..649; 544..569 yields 0.05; 20.5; 21.9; 21.2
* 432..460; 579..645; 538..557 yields 0.07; 24.2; 19.4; 21.3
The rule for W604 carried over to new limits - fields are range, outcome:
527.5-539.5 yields 19.7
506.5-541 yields 17.1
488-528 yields 17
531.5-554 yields 19.7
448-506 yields 20.3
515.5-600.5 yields 19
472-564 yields 19.1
